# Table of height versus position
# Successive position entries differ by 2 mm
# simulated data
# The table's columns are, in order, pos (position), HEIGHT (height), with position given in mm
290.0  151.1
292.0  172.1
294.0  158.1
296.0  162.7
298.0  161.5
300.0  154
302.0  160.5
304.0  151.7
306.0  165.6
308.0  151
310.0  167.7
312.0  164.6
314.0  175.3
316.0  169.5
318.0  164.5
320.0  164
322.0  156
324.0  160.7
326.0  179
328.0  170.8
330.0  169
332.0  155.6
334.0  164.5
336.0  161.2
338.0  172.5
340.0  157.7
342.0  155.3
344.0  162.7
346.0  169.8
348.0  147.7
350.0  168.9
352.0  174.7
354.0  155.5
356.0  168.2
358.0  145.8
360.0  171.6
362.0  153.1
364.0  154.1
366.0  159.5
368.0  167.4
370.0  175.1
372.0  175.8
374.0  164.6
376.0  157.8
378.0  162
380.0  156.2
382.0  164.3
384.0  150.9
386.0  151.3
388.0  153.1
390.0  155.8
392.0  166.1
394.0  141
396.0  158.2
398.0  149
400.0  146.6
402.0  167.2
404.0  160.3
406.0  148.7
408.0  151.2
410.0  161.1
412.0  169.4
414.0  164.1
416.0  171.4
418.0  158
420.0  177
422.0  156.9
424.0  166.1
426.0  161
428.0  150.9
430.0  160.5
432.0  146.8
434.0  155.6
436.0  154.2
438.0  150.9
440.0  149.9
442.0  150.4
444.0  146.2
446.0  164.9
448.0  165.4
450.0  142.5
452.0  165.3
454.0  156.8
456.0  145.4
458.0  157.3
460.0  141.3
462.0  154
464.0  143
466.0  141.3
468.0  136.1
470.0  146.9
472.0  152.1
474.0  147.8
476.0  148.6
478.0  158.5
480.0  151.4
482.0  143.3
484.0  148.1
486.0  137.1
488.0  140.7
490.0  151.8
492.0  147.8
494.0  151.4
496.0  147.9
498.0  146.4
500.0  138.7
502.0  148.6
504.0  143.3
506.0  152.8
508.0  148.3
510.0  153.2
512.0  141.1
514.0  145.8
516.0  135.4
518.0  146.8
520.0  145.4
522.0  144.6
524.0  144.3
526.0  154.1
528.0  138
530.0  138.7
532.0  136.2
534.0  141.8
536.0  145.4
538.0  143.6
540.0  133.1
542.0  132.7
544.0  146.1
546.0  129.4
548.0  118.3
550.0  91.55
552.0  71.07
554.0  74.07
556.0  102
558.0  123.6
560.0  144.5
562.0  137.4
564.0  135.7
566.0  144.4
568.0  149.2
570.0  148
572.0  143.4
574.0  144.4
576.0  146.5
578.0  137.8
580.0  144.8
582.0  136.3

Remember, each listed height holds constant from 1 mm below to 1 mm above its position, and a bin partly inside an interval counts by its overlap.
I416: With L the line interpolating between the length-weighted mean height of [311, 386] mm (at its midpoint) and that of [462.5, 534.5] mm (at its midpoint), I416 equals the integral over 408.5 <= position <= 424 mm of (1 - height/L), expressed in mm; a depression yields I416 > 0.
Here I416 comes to -0.97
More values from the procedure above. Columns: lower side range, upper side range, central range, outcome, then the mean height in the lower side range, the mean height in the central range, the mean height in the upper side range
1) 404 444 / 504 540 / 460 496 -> 0.80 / 158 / 147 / 144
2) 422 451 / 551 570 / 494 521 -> -2.00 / 155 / 146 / 122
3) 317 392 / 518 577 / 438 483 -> -1.33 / 162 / 150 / 133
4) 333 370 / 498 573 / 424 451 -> -0.82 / 162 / 154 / 136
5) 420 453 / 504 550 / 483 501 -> 0.13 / 156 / 146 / 141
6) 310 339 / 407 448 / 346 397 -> 0.81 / 166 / 160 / 158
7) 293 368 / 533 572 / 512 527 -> -1.40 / 162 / 145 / 127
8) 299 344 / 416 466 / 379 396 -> 0.39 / 163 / 155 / 155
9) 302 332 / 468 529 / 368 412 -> -0.31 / 164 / 158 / 146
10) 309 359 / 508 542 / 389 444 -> -0.81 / 164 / 157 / 143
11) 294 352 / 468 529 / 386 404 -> 0.18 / 163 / 155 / 146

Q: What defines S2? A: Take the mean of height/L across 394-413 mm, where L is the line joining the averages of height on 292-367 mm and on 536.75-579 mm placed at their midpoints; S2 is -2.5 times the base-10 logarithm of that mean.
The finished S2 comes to -0.03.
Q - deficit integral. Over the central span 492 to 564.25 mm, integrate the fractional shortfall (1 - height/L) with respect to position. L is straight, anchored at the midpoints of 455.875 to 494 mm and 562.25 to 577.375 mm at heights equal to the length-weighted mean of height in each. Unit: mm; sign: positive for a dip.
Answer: 4.9 mm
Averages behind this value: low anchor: 147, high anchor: 144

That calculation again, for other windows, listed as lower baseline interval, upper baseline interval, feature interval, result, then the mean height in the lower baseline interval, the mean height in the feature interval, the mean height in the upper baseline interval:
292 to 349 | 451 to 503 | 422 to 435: -0.4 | 163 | 157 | 148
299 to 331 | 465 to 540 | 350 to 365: -0.1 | 164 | 161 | 145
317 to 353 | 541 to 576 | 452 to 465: -0.7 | 164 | 151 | 126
